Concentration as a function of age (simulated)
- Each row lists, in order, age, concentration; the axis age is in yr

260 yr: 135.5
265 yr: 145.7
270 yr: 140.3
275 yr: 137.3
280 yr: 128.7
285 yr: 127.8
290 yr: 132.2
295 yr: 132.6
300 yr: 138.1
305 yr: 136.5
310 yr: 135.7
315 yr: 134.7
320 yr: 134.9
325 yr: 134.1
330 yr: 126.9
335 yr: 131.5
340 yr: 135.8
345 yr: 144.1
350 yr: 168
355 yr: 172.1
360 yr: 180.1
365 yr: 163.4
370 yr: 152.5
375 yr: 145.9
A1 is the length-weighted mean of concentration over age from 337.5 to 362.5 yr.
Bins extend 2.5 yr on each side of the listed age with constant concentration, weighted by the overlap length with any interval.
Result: 160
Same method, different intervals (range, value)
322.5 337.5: 131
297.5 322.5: 136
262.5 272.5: 143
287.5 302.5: 134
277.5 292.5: 130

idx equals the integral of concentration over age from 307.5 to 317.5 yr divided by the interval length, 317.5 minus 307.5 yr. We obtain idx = 135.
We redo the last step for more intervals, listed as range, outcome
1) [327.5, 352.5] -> 141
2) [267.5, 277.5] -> 139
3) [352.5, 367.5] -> 172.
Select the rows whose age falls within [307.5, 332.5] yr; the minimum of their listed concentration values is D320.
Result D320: 126.9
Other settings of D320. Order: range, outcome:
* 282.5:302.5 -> 127.8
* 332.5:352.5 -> 131.5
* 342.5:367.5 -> 144.1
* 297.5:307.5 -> 136.5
